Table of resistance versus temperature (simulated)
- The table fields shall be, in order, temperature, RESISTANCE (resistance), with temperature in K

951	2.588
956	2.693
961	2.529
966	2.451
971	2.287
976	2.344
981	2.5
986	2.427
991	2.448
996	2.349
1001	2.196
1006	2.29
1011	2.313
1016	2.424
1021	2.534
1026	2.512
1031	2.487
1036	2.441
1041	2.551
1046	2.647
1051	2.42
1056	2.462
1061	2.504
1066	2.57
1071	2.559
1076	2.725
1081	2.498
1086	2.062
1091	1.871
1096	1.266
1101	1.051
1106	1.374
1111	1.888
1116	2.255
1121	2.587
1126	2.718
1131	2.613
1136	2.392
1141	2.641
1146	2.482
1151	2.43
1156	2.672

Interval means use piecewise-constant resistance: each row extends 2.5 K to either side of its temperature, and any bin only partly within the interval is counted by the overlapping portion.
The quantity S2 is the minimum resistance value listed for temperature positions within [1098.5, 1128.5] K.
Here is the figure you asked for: 1.051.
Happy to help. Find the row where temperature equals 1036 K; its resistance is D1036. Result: 2.441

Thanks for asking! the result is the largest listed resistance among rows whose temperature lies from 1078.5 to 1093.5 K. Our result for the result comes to 2.498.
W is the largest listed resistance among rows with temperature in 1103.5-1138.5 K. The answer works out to 2.718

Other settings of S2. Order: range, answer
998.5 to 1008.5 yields 2.196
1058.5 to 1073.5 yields 2.504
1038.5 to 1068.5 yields 2.42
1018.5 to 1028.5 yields 2.512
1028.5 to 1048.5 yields 2.441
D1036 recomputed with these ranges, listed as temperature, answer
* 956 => 2.693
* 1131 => 2.613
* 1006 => 2.29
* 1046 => 2.647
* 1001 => 2.196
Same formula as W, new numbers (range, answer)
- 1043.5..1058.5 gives 2.647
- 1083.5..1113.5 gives 2.062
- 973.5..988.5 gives 2.5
